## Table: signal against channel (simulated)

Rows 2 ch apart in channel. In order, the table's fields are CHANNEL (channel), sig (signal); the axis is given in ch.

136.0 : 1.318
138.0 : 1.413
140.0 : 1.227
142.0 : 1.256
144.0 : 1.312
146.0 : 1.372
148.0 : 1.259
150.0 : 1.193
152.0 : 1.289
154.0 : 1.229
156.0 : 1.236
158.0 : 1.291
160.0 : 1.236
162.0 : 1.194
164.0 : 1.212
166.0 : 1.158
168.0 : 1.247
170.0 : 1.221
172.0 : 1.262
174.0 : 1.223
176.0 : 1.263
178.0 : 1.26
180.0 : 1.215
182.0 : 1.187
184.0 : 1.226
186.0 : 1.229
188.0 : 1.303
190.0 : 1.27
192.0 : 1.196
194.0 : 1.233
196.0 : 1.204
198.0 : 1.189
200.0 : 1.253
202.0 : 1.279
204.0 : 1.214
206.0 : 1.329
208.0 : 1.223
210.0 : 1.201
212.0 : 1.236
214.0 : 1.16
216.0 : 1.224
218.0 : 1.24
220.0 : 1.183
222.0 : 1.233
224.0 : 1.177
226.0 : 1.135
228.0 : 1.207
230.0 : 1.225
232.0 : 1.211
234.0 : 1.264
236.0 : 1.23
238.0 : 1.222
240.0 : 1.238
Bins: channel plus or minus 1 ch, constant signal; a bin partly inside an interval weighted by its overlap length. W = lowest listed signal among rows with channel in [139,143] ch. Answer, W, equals 1.227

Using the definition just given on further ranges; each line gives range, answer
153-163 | 1.194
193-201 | 1.189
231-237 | 1.211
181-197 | 1.187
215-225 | 1.177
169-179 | 1.221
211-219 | 1.16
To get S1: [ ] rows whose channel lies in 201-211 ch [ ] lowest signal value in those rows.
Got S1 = 1.201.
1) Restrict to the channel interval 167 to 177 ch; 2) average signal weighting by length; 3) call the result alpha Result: 1.24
